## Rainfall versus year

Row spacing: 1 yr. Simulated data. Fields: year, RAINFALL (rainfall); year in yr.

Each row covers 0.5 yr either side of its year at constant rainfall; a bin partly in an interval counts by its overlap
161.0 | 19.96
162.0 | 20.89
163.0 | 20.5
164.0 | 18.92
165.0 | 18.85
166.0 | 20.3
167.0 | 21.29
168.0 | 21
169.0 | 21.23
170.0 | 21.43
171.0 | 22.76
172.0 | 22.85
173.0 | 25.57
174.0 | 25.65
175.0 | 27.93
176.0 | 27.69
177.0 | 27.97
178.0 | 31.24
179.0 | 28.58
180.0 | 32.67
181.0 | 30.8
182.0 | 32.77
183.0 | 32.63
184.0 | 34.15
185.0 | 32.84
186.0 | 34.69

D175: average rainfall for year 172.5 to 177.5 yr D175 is 27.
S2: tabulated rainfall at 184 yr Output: 34.15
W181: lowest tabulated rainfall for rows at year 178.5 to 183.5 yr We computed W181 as 28.58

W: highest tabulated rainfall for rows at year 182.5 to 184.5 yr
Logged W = 34.15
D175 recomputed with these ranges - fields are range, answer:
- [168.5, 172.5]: 22.1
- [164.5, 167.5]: 20.1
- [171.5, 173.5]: 24.2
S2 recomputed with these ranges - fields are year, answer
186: 34.69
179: 28.58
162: 20.89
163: 20.5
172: 22.85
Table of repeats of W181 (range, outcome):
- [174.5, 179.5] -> 27.69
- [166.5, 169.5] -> 21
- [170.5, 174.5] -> 22.76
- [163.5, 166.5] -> 18.85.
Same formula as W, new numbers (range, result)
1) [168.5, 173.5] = 25.57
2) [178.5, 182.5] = 32.77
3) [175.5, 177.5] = 27.97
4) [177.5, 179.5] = 31.24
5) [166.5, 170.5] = 21.43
